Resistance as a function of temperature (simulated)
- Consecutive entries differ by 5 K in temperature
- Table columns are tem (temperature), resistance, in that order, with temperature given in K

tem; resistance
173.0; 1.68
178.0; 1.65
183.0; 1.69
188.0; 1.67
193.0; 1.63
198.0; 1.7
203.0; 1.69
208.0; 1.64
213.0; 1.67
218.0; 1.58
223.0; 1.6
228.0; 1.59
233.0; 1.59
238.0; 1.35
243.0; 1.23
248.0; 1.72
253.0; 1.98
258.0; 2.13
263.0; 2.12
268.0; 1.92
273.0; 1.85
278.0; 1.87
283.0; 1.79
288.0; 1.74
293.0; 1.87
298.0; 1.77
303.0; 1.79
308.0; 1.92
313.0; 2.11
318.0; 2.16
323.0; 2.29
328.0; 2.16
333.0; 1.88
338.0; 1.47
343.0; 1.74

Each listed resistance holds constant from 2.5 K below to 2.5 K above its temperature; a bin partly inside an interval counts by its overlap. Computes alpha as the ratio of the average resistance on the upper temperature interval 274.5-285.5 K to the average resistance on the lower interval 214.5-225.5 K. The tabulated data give 1.15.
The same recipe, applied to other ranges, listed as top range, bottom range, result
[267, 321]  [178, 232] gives 1.15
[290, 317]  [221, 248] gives 1.28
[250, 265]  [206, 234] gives 1.28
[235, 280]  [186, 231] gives 1.09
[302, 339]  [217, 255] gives 1.27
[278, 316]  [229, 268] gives 1.07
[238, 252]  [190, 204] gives 0.90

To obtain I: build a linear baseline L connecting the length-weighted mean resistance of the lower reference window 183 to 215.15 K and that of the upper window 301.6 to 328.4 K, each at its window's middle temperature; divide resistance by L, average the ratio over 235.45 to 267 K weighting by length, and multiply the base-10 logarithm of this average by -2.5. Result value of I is 0.06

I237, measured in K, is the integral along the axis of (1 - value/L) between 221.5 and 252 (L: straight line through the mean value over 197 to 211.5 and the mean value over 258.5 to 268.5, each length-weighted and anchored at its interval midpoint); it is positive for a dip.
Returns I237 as 5.7 K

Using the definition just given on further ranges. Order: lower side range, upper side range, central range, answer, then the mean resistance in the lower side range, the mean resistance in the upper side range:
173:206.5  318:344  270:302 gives 0.69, 1.67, 1.94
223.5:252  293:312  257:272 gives -3.31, 1.53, 1.85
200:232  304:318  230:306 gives 2.48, 1.63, 2.02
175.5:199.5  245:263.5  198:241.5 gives 5.15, 1.67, 1.95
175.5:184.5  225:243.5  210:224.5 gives -0.84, 1.67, 1.47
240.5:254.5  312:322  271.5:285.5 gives 0.18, 1.62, 2.16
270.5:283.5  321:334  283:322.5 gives 1.43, 1.84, 2.13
